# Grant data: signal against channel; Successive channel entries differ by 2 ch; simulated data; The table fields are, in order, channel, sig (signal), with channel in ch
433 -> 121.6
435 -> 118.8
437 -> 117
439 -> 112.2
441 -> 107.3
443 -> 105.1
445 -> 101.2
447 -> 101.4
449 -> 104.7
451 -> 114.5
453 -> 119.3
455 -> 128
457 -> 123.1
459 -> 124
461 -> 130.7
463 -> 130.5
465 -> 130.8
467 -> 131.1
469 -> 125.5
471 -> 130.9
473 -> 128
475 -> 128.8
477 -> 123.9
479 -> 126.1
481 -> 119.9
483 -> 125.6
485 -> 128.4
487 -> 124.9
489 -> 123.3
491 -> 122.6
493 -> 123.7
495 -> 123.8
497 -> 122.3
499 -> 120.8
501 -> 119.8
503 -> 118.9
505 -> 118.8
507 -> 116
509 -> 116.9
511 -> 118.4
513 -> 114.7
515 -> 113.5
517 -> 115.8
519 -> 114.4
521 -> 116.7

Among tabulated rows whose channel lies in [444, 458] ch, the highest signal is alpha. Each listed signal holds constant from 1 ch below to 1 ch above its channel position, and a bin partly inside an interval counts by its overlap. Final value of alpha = 128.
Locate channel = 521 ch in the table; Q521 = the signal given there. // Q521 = 116.7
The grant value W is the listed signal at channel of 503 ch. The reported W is 118.9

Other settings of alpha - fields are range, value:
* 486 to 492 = 124.9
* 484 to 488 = 128.4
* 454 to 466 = 130.8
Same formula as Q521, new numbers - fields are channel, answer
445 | 101.2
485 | 128.4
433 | 121.6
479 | 126.1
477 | 123.9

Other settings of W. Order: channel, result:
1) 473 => 128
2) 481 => 119.9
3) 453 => 119.3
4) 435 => 118.8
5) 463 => 130.5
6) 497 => 122.3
